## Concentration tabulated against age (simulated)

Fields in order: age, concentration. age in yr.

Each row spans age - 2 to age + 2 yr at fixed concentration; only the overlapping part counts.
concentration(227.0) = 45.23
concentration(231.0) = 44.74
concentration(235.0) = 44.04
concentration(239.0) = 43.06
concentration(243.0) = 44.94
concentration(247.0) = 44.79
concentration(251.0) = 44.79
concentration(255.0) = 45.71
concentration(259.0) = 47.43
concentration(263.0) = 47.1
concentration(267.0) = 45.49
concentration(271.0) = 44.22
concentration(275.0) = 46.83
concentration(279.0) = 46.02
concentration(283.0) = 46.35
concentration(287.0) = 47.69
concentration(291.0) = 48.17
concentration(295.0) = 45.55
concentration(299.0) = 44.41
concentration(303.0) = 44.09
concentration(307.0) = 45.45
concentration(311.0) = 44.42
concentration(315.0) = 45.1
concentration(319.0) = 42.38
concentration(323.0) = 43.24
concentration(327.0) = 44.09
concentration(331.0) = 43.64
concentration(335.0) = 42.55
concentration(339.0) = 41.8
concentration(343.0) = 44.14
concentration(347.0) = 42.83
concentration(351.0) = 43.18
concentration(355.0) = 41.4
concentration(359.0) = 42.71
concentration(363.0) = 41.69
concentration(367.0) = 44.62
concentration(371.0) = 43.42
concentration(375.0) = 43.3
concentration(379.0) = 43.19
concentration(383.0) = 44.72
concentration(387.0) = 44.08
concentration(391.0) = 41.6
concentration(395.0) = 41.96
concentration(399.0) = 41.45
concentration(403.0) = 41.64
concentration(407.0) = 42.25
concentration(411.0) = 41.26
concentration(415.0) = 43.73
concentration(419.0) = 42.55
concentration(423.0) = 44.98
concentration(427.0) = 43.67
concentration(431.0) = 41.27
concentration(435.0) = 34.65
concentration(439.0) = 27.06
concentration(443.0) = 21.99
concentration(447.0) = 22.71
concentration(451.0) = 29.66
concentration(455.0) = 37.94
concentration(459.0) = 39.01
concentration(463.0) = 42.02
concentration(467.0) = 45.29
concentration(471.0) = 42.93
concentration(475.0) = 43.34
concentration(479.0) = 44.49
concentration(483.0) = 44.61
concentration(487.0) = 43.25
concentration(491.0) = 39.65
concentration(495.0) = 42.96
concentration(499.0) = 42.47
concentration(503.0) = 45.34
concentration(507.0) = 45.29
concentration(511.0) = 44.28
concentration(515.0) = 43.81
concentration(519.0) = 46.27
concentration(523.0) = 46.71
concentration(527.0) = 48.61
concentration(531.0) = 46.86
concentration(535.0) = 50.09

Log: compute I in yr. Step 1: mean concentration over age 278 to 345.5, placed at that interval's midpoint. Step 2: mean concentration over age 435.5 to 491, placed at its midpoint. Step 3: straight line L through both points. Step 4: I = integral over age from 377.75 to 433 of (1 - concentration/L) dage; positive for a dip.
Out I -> -3.68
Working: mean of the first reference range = 44.6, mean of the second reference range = 37.3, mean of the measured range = 42.7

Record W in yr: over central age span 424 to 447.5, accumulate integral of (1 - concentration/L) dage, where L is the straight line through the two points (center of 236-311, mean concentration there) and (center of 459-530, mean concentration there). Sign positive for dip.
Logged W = 6.1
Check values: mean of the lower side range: 45.6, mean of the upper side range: 44.1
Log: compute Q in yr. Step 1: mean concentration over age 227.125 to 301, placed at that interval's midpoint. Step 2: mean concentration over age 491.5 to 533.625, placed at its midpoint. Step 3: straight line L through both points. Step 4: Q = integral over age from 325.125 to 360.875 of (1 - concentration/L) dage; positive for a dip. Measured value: 2.0 yr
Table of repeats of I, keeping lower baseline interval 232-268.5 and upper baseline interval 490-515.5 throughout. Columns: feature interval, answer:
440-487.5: 6.6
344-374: 1.1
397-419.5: 1.0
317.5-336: 0.6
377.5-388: 0.1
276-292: -0.7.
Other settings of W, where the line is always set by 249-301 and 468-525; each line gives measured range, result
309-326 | 0.7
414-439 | 2.3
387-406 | 1.3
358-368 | 0.5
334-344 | 0.6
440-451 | 5.0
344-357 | 0.8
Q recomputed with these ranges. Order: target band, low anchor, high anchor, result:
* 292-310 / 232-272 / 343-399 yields -0.31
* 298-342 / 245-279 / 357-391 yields 0.80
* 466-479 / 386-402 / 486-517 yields -0.24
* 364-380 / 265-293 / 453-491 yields 0.33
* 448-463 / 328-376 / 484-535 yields 2.94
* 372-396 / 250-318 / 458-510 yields 0.70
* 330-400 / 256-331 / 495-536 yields 3.99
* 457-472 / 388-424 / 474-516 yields 0.31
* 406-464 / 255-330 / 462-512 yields 9.56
